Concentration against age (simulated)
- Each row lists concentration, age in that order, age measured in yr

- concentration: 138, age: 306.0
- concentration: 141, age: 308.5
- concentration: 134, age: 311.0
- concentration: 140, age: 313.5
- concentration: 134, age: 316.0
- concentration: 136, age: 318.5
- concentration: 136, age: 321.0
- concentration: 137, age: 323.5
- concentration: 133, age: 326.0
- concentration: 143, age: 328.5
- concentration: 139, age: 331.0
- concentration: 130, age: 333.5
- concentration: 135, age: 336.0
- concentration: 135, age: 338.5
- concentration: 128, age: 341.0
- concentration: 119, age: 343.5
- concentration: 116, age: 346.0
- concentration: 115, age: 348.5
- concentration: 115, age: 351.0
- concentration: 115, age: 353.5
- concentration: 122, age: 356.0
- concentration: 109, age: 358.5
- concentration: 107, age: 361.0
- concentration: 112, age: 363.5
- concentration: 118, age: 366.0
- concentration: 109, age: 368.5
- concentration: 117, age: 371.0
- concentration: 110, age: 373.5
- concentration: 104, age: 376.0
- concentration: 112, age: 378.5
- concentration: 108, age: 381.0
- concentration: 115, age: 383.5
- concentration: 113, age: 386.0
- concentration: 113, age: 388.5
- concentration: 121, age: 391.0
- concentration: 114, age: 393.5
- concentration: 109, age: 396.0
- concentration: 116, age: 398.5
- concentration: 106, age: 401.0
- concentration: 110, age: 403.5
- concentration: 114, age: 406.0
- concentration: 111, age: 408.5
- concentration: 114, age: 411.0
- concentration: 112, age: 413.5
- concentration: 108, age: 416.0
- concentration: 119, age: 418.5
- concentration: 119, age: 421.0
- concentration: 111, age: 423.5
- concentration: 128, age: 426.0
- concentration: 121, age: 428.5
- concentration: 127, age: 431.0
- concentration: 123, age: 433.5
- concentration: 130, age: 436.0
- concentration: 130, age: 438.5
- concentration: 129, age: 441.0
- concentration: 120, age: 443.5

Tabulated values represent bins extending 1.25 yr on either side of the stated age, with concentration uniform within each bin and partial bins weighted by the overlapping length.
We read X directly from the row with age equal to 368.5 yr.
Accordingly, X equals 109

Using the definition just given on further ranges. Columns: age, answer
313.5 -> 140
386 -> 113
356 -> 122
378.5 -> 112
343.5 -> 119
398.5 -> 116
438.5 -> 130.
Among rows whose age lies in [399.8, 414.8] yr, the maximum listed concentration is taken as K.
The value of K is 114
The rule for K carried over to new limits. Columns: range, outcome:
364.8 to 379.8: 118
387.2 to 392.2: 121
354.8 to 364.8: 122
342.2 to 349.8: 119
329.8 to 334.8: 139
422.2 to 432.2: 128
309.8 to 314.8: 140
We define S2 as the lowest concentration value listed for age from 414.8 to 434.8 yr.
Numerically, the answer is 108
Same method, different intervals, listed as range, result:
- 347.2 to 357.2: 115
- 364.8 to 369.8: 109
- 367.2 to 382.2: 104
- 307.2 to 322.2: 134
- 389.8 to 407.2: 106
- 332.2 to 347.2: 116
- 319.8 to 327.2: 133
